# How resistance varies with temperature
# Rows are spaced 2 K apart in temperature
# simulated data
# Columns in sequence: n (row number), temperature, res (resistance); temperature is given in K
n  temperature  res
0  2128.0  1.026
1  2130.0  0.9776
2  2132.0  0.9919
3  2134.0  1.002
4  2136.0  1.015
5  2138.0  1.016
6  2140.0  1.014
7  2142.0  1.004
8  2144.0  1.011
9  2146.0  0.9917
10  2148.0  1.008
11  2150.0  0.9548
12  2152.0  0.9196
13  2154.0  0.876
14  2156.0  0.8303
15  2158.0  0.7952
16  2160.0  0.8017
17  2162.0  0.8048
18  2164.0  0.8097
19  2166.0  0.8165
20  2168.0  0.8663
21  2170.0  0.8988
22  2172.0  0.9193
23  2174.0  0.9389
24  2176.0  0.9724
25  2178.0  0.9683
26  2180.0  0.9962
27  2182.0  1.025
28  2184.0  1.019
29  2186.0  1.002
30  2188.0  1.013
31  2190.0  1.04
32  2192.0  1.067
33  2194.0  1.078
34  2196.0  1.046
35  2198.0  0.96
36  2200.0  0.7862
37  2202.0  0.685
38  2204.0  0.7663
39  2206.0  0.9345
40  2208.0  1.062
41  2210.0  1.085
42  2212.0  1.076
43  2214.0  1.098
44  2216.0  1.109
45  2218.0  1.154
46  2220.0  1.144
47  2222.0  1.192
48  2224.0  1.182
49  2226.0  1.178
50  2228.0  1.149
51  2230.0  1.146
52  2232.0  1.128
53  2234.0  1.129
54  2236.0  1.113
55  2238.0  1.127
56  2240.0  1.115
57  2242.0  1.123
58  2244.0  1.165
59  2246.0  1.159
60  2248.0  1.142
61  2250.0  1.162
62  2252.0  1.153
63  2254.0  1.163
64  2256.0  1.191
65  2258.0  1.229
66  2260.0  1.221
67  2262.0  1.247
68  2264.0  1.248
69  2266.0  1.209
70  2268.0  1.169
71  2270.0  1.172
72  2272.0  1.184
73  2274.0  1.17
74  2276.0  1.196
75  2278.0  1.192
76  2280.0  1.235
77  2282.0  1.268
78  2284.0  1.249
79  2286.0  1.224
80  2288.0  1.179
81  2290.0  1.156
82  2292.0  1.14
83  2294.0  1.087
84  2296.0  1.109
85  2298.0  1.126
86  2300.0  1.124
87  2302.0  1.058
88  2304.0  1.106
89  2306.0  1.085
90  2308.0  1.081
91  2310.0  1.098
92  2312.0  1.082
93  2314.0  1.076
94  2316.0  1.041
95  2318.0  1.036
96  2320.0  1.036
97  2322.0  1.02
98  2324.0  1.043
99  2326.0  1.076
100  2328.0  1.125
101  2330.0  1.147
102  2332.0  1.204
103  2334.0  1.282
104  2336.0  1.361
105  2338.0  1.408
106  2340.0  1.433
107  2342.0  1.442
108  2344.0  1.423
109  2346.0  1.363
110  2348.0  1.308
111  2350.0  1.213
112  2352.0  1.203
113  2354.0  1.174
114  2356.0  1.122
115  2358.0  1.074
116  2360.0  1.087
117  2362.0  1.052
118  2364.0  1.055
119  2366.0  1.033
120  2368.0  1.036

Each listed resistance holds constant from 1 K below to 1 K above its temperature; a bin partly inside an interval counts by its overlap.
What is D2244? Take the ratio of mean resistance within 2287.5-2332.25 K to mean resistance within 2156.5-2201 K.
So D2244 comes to 1.17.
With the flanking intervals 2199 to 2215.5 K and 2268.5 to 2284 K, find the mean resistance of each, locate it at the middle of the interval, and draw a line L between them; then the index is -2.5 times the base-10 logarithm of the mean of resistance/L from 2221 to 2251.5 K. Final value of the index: -0.10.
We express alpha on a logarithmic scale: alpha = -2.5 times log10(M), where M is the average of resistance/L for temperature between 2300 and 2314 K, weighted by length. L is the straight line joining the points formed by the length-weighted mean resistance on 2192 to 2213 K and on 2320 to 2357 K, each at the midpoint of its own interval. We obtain 0.080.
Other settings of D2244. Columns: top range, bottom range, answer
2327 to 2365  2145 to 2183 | 1.37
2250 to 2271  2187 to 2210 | 1.26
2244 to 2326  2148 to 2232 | 1.17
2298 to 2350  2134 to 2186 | 1.26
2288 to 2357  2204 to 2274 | 1.02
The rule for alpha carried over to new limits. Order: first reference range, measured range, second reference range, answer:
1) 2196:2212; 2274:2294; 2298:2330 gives -0.160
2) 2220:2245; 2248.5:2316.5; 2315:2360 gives 0.011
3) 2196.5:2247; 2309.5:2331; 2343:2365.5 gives 0.083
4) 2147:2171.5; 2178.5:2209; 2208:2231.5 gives 0.055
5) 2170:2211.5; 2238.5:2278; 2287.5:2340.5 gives -0.117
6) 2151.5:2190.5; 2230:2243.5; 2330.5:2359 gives -0.072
